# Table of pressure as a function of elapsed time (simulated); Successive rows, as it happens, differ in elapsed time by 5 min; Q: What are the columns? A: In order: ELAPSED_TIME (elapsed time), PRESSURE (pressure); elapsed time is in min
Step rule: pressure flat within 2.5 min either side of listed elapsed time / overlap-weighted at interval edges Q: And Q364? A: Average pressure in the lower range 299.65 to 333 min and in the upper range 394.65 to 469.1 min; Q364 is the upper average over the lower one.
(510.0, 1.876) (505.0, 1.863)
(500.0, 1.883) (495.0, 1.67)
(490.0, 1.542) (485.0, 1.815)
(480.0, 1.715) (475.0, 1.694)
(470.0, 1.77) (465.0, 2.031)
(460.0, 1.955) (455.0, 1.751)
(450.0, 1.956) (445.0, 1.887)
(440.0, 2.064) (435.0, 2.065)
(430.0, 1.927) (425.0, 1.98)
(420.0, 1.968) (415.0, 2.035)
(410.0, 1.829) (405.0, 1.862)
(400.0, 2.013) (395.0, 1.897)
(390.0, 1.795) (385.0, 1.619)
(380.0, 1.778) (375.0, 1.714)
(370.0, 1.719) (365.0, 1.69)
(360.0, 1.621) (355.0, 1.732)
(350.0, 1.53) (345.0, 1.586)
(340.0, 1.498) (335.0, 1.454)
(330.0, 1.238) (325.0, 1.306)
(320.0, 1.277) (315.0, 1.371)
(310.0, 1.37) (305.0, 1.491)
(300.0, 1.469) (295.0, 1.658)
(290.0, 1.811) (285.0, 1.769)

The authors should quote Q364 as 1.4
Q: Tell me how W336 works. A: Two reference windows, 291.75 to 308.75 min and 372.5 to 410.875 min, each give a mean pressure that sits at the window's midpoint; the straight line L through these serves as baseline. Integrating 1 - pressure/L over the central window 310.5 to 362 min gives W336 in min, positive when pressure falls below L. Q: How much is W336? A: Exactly 6.03 min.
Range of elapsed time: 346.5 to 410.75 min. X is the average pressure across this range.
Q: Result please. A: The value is 1.75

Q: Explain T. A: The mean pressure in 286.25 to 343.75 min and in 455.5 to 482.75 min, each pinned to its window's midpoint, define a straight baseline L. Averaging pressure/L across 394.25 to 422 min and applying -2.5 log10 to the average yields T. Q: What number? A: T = -0.15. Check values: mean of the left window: 1.46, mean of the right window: 1.83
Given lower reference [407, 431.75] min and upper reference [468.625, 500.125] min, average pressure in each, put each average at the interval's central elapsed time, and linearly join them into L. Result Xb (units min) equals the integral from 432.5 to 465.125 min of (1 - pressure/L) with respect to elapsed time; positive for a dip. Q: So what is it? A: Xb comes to -2.0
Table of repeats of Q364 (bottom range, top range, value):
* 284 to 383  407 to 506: 1.21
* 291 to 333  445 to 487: 1.30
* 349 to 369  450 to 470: 1.15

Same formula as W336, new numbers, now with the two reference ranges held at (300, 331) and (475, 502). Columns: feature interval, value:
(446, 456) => -1.42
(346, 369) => -3.17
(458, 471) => -2.07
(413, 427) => -3.71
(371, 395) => -3.92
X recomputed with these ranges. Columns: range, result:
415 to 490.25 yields 1.89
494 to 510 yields 1.83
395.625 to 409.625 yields 1.92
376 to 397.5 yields 1.77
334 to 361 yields 1.57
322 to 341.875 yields 1.37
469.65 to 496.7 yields 1.7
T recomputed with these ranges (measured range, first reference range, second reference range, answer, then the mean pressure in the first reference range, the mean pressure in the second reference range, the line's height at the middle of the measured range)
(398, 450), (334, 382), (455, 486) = -0.126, 1.64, 1.82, 1.75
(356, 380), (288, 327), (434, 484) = -0.043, 1.47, 1.88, 1.63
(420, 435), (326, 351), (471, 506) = -0.216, 1.45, 1.74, 1.62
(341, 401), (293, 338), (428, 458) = -0.048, 1.4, 1.94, 1.64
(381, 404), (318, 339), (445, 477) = -0.152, 1.33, 1.86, 1.59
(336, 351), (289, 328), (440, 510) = 0.000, 1.45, 1.82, 1.53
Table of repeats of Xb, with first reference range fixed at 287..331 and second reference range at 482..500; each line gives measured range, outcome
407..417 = -2.0 min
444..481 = -4.1 min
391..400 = -1.9 min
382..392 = -0.9 min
